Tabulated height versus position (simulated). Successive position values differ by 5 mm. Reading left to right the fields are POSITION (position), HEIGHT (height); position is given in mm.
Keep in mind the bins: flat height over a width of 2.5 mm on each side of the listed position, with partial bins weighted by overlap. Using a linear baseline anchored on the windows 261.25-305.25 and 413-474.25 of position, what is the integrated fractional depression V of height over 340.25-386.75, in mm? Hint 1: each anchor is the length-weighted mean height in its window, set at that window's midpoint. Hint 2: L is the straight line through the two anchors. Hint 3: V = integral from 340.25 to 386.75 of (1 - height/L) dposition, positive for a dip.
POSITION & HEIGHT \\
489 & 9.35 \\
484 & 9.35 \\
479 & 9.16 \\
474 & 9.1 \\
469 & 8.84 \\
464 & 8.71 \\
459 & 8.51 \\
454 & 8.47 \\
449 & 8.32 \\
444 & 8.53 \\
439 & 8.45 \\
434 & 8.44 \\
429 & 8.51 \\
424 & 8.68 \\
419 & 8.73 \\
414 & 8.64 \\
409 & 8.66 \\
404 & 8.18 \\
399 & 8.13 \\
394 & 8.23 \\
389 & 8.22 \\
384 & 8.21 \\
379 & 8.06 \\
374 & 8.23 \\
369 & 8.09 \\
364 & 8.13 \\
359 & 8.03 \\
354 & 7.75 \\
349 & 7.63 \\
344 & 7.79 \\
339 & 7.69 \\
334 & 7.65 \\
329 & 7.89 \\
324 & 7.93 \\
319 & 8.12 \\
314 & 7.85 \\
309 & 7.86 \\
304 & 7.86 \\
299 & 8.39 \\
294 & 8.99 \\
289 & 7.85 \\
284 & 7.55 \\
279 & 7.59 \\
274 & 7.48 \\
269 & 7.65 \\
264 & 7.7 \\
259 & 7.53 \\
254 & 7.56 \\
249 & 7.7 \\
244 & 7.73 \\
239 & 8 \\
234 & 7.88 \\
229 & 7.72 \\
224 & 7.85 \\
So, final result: 1.46 mm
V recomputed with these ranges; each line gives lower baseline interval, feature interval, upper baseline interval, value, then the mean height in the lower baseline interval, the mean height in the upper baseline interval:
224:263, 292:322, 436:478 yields -0.6 mm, 7.74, 8.63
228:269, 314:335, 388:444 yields 0.4 mm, 7.72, 8.45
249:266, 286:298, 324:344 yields -1.1 mm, 7.61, 7.77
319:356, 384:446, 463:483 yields 0.3 mm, 7.79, 9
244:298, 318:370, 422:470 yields 1.4 mm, 7.78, 8.54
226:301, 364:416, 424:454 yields 0.2 mm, 7.82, 8.47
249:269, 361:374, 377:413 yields 0.0 mm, 7.62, 8.26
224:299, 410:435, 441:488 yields -0.1 mm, 7.8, 8.79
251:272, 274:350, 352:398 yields -0.7 mm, 7.61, 8.11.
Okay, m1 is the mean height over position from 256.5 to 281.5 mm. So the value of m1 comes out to 7.59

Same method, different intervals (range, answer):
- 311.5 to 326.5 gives 7.97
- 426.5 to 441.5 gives 8.47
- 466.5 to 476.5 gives 8.97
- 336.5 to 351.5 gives 7.7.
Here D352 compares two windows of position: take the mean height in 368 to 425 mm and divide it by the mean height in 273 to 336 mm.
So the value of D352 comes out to 1.1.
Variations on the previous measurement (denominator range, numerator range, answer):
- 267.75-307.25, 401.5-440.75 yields 1.08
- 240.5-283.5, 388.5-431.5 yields 1.11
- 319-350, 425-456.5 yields 1.09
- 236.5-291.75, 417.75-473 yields 1.12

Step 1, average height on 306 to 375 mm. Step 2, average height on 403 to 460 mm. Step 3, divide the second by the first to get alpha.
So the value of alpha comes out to 1.1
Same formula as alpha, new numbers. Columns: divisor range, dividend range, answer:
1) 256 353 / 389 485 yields 1.10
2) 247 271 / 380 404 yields 1.07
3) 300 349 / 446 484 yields 1.12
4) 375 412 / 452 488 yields 1.08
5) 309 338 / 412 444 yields 1.09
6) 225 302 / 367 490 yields 1.09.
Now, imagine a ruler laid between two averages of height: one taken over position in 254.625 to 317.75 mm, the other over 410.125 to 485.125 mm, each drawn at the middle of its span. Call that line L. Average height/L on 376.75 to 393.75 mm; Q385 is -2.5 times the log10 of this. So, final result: 0.02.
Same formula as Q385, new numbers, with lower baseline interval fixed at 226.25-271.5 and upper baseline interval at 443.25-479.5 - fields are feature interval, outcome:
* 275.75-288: 0.038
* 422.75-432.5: -0.004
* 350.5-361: 0.047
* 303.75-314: 0.019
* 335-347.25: 0.057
